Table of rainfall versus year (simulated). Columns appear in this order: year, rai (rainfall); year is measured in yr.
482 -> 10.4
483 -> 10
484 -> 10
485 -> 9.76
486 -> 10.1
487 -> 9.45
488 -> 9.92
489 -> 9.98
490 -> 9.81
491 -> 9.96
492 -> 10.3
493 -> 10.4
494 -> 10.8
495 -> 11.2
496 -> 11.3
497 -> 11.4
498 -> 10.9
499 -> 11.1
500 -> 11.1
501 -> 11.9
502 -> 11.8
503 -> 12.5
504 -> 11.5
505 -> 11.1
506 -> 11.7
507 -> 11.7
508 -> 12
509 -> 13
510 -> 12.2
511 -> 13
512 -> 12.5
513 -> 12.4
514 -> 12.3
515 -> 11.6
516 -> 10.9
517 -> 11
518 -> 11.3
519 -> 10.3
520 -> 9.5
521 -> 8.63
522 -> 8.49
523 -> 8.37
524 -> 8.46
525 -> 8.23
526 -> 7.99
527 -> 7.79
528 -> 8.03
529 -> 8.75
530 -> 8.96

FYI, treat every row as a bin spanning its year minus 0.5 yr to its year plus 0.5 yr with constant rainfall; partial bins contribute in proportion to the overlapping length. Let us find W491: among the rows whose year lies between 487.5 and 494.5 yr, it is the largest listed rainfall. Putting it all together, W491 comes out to 10.8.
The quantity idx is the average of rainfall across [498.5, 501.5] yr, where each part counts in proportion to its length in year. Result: 11.4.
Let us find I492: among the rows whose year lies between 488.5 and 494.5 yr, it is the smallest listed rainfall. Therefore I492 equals 9.81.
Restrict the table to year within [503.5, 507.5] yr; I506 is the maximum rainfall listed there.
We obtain 11.7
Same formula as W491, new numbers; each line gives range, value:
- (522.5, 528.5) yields 8.46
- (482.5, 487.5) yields 10.1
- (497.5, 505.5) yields 12.5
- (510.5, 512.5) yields 13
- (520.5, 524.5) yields 8.63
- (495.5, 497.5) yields 11.4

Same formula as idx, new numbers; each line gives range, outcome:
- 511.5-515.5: 12.2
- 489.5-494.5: 10.3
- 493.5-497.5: 11.2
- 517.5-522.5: 9.64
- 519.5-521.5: 9.07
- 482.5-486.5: 9.96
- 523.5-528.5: 8.1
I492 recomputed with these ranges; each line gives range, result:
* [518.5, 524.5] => 8.37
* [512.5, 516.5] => 10.9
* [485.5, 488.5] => 9.45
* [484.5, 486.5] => 9.76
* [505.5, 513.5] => 11.7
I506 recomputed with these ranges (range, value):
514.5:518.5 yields 11.6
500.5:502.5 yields 11.9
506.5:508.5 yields 12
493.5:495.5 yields 11.2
